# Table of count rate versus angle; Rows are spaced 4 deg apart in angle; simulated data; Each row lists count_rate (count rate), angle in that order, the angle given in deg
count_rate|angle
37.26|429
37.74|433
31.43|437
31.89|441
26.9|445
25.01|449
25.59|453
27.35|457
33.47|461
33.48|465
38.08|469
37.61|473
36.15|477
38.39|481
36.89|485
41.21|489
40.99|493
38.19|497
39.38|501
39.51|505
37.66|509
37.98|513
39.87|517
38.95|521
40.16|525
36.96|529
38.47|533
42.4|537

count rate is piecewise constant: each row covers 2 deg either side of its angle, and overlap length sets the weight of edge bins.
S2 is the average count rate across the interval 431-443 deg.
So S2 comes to 33.7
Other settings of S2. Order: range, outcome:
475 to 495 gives 38.7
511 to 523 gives 38.9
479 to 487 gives 37.6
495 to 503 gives 38.8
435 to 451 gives 28.8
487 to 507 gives 39.9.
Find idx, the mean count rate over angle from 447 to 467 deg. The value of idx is 29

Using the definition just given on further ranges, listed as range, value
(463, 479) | 36.3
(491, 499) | 39.6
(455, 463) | 30.4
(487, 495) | 41.1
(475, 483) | 37.3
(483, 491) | 39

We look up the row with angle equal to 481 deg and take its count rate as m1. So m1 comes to 38.39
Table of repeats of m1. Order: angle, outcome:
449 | 25.01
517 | 39.87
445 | 26.9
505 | 39.51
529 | 36.96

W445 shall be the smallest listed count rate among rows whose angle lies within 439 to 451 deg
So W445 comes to 25.01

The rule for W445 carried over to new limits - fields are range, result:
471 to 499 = 36.15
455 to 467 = 27.35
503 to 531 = 36.96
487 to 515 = 37.66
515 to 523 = 38.95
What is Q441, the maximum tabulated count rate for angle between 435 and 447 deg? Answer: 31.89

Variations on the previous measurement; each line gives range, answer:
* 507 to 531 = 40.16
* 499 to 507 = 39.51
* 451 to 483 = 38.39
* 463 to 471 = 38.08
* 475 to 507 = 41.21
